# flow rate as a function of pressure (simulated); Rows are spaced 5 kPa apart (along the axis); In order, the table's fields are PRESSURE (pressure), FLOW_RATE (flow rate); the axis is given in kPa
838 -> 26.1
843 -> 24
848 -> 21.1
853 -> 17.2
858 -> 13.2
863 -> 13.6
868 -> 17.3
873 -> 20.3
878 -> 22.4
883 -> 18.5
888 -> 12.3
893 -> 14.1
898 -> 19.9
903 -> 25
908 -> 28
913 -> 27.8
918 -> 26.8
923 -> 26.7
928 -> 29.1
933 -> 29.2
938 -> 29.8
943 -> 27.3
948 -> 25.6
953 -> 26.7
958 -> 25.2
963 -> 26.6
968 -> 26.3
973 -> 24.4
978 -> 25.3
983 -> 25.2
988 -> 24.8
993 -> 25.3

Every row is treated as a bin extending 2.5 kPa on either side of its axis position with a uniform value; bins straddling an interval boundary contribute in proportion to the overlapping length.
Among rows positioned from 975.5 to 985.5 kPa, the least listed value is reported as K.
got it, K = 25.2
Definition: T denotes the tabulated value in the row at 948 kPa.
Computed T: 25.6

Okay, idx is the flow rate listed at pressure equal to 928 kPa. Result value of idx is 29.1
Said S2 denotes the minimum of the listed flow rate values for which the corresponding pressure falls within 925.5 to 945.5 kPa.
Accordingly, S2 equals 27.3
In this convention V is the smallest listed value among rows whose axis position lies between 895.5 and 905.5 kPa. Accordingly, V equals 19.9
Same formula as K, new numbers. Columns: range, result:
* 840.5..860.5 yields 13.2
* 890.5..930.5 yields 14.1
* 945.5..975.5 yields 24.4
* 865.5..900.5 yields 12.3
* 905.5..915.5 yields 27.8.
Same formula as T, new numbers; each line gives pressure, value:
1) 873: 20.3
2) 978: 25.3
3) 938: 29.8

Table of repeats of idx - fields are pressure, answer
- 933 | 29.2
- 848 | 21.1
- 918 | 26.8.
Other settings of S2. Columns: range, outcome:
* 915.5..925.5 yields 26.7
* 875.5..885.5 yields 18.5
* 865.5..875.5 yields 17.3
